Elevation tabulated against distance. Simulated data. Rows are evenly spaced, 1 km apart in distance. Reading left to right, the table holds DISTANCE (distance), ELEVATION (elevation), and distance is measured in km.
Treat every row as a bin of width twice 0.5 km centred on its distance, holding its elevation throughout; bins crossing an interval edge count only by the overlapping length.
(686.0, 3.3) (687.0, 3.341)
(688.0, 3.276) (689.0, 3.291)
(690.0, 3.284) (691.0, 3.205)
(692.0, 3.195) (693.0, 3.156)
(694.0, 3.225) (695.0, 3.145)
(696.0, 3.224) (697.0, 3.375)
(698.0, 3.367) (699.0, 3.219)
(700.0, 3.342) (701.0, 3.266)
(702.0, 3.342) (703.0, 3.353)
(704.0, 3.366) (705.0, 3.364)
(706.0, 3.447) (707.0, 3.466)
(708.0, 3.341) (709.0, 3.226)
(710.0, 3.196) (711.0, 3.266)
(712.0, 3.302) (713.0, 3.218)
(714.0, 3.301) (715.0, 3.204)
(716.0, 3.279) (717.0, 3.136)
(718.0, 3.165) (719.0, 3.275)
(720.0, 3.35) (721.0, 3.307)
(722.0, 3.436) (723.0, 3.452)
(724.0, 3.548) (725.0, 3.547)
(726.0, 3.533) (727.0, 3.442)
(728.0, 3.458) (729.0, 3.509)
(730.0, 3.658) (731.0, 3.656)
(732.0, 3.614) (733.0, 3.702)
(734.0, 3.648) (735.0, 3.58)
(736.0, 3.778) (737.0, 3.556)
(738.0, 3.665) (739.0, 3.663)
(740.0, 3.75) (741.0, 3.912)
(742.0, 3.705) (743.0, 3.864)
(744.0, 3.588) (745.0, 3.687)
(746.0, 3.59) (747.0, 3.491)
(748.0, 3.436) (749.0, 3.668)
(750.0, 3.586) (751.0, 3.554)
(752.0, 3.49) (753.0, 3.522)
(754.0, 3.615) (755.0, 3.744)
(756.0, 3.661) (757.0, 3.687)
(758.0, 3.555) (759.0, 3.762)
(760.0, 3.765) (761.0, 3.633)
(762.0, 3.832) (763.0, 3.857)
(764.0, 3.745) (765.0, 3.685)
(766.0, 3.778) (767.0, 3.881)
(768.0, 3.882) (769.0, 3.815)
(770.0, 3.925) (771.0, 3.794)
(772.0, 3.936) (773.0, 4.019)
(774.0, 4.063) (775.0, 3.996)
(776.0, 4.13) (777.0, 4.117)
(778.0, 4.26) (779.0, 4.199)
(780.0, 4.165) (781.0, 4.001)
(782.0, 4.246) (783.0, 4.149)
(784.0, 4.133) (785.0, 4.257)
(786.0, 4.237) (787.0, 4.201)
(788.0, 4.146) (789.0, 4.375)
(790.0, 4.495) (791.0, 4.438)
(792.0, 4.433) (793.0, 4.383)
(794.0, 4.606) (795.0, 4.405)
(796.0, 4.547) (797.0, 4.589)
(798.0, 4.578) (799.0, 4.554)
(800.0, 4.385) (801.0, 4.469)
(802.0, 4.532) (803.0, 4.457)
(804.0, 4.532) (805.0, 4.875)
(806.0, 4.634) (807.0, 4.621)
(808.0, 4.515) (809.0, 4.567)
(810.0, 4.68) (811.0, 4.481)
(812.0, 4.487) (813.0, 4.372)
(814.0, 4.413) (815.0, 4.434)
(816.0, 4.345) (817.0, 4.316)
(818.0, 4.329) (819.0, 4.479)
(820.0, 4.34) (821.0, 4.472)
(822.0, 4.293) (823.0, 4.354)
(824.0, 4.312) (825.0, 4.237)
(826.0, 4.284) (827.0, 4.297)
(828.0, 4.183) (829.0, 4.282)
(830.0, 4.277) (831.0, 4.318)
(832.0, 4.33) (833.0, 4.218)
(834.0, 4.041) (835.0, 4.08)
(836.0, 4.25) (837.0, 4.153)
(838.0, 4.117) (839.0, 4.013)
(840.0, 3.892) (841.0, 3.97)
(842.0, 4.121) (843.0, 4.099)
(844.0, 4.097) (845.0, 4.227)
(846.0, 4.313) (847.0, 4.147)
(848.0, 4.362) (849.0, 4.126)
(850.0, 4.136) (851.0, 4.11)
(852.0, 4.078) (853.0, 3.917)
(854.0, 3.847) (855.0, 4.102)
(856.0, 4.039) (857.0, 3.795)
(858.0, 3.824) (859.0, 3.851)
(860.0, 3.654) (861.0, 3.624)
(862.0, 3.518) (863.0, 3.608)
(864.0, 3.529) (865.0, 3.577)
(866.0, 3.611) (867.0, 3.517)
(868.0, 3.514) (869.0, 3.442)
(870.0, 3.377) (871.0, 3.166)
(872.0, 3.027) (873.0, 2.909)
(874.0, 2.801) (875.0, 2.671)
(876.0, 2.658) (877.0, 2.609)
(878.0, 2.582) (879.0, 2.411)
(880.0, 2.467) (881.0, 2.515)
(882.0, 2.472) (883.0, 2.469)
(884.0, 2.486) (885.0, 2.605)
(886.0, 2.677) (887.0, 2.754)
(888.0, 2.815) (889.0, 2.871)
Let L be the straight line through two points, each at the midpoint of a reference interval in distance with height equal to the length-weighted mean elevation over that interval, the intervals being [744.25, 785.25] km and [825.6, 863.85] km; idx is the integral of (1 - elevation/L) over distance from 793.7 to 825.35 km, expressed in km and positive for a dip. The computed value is -4.2 km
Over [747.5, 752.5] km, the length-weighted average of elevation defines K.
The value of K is 3.55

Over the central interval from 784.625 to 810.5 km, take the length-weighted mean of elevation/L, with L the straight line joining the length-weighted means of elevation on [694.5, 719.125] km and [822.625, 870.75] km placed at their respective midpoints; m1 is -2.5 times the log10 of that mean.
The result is -0.195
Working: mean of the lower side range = 3.29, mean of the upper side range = 3.99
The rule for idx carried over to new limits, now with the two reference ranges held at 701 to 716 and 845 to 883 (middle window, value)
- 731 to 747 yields -1.6 km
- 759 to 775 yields -2.3 km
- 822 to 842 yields -4.5 km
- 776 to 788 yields -2.8 km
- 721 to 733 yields -0.7 km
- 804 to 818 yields -4.6 km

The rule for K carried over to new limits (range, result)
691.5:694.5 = 3.19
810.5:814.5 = 4.44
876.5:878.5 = 2.6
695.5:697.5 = 3.3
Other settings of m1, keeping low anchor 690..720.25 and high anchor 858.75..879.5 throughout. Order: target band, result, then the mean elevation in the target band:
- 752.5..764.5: -0.138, 3.7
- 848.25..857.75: -0.241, 4.02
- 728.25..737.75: -0.115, 3.63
